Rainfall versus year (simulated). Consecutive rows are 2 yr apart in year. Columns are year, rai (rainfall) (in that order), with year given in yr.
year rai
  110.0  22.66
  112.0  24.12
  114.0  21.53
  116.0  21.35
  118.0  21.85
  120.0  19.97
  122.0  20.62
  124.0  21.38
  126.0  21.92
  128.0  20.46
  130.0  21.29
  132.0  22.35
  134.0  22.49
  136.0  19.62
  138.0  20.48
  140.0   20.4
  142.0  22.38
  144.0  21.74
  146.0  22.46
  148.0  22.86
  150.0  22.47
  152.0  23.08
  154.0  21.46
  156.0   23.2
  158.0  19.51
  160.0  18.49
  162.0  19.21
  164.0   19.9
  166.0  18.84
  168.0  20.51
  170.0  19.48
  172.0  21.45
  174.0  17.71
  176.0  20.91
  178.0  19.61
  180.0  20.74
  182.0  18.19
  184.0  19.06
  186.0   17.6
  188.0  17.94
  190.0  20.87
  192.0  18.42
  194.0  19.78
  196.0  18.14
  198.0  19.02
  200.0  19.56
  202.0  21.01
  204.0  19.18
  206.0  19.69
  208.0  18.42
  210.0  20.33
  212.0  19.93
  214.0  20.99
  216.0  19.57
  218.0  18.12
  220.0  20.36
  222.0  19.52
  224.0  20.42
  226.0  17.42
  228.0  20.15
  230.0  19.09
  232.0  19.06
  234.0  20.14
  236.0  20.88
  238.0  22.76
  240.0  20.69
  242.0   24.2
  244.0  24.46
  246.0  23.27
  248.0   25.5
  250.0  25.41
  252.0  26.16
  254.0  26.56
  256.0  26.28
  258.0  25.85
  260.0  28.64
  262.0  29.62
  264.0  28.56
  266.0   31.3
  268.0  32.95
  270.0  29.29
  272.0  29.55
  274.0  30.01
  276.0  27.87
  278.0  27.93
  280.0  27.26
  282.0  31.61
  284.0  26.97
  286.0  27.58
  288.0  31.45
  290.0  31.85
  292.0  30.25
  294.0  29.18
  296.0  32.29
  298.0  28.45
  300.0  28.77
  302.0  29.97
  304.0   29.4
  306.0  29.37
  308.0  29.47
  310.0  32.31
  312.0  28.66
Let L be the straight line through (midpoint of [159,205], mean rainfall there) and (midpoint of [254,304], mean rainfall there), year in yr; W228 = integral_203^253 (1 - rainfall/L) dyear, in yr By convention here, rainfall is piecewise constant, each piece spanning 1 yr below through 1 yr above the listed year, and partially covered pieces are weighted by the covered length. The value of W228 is 6.4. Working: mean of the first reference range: 19.4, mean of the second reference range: 29.3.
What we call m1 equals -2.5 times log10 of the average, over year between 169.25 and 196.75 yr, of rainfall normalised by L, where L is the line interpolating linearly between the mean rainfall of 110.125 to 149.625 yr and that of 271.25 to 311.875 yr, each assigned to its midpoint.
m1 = 0.25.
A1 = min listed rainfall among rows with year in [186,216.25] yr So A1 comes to 17.6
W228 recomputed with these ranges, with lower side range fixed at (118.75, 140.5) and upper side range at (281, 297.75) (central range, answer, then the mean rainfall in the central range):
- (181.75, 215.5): 7.6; 19.3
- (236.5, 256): 2.3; 24.3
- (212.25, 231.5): 4.9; 19.5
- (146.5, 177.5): 3.0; 20.6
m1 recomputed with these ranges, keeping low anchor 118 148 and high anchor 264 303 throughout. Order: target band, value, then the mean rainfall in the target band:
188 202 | 0.270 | 19.3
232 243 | 0.253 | 21.5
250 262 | 0.052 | 26.8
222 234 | 0.347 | 19.3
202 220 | 0.289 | 19.7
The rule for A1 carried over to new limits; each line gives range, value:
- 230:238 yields 19.06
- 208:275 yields 17.42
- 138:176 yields 17.71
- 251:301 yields 25.85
